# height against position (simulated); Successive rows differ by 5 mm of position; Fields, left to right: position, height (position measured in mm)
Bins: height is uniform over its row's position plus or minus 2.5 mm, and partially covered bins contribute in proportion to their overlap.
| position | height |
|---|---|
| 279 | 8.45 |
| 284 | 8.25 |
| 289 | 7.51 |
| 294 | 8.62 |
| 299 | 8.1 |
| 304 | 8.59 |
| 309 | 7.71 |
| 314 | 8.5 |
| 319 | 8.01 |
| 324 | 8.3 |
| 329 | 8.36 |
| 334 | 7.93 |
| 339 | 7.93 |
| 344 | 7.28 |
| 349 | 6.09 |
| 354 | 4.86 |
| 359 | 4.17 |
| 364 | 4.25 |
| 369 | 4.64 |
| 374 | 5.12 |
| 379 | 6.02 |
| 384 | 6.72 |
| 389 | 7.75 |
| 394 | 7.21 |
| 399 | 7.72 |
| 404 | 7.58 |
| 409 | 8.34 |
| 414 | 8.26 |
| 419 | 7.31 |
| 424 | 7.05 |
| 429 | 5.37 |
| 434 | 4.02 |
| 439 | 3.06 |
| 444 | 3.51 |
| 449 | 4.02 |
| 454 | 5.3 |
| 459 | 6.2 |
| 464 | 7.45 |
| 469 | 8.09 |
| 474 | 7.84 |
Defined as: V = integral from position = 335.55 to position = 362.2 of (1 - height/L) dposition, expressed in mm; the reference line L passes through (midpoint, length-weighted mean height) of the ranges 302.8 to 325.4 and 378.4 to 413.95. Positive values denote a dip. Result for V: 6.1 mm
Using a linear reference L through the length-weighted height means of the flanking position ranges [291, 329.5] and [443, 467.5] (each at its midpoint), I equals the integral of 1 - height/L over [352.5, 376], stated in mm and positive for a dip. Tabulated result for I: 8.6 mm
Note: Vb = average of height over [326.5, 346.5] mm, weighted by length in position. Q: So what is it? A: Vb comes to 7.88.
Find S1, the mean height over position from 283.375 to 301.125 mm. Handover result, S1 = 8.11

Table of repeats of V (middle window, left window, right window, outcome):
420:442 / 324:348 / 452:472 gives 6.4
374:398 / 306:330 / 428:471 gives -0.7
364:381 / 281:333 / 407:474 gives 4.9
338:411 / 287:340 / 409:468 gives 6.2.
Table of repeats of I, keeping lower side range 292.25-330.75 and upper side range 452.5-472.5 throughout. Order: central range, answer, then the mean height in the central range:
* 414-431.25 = 1.0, 6.84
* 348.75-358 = 3.3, 5.11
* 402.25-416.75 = -1.4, 8.07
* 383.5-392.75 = 0.3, 7.34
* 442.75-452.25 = 4.2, 3.92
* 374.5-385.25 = 2.2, 6.1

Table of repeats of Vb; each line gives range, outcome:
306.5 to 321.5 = 8.07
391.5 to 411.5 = 7.71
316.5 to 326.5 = 8.15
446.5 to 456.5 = 4.66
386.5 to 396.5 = 7.48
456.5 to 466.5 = 6.83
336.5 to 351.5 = 7.1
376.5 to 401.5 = 7.08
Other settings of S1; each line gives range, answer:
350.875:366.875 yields 4.5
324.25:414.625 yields 6.69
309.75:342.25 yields 8.13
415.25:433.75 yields 6.38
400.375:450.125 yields 5.94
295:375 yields 6.93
